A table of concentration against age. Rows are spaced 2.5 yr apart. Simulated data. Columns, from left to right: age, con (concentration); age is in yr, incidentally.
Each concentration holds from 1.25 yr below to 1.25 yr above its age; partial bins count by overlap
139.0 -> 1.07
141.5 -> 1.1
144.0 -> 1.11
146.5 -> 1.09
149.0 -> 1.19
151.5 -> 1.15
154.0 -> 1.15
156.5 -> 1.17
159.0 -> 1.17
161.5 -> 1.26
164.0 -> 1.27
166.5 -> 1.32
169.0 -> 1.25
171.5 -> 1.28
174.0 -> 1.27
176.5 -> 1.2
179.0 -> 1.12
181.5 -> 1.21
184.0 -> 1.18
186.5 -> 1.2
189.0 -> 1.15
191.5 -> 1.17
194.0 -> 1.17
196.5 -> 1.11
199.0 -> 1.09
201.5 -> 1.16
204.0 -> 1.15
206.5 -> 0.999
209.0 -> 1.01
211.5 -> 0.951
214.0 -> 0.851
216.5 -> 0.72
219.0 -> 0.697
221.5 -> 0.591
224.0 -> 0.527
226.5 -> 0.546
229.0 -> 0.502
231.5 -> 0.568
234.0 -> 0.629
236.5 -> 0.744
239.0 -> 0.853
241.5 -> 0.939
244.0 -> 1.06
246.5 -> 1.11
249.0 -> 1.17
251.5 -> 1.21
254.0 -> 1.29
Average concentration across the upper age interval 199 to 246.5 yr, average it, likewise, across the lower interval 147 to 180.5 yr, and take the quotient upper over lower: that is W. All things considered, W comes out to 0.68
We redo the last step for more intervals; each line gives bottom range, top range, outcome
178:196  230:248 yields 0.72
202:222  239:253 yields 1.21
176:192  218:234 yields 0.49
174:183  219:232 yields 0.47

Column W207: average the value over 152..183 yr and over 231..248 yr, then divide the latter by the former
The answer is 0.70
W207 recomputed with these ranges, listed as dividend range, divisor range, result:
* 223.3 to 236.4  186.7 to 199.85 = 0.50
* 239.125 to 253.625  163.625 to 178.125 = 0.86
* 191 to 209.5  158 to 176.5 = 0.88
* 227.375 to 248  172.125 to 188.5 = 0.67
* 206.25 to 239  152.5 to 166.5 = 0.59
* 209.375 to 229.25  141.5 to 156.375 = 0.61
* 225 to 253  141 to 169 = 0.72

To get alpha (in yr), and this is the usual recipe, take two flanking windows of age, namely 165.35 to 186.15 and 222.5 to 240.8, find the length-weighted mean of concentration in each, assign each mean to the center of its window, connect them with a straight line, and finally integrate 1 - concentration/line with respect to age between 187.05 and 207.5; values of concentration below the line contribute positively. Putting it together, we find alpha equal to -2.7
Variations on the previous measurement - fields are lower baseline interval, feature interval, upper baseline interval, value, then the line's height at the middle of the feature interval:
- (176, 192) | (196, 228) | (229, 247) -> 4.1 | 0.985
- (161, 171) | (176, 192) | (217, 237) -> -1.5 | 1.08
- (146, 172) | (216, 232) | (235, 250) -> 6.8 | 1.02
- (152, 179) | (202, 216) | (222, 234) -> -4.2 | 0.755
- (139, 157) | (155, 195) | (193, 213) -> -3.9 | 1.1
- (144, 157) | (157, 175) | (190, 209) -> -1.9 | 1.14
